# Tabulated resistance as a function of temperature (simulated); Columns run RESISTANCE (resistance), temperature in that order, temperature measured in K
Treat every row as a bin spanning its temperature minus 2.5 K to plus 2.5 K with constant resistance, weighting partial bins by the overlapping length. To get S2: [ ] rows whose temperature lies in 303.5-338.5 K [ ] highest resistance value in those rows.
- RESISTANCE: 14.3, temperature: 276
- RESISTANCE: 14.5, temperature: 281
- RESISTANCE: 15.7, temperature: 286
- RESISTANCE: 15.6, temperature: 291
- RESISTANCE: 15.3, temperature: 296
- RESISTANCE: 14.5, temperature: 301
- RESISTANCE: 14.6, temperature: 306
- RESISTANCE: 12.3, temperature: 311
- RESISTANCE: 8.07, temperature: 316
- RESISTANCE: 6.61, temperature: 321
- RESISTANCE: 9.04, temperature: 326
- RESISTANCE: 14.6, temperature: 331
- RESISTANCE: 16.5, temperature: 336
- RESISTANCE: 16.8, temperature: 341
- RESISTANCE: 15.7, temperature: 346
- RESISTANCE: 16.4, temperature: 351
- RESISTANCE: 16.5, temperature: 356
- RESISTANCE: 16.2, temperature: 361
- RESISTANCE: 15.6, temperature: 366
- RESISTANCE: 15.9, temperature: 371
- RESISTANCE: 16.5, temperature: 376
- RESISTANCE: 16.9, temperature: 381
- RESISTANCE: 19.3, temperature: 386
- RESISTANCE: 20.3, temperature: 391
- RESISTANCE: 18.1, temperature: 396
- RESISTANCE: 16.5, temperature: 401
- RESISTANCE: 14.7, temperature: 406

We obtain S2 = 16.5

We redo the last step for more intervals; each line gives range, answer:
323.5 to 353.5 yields 16.8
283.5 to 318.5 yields 15.7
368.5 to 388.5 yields 19.3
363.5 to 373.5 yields 15.9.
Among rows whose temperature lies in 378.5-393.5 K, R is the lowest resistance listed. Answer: 16.9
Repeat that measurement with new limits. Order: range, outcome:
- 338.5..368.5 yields 15.6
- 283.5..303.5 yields 14.5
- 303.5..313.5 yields 12.3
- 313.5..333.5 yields 6.61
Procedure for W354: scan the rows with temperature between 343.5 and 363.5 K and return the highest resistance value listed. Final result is 16.5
